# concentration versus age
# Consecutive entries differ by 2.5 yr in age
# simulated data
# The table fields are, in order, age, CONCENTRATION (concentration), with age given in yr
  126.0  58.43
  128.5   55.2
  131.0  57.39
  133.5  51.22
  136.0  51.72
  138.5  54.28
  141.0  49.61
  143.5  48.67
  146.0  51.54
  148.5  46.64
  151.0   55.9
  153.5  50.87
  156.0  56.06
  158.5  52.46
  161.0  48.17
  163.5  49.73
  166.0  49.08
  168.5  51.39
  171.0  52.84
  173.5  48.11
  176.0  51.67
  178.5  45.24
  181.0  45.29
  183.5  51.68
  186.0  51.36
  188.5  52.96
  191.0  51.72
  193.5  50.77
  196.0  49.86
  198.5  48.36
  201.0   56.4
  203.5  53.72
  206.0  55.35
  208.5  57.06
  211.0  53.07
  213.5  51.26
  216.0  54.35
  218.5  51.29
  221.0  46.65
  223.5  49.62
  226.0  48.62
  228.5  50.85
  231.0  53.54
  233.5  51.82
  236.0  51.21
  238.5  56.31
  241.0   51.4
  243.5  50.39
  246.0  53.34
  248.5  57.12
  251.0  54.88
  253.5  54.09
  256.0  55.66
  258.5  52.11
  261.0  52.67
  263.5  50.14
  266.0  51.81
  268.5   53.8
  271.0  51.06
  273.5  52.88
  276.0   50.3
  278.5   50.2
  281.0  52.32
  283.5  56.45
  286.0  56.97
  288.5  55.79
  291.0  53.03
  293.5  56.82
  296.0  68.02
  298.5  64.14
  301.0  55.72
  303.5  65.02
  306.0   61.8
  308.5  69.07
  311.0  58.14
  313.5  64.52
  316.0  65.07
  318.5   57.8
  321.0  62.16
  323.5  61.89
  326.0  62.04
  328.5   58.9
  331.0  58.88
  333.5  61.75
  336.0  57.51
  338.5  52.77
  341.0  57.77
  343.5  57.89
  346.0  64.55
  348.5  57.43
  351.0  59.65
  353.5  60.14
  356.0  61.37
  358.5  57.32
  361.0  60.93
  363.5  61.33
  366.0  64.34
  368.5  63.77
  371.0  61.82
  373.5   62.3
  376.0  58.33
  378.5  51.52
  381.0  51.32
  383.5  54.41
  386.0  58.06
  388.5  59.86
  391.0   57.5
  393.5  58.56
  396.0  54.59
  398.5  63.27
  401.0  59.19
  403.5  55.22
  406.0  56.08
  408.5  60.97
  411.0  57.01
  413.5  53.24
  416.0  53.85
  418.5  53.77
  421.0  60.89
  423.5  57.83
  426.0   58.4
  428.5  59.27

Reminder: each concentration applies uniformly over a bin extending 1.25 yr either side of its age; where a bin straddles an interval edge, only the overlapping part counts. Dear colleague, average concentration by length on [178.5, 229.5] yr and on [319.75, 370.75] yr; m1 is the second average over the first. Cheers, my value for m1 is 1.17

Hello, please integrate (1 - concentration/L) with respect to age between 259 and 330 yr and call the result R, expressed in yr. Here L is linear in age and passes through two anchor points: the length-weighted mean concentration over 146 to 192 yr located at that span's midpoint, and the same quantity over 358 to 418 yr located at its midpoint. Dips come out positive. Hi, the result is -3.6 yr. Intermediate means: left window 50.6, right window 58.1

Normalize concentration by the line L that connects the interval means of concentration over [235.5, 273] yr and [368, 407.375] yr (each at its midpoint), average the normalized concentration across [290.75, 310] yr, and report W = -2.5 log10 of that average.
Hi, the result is -0.14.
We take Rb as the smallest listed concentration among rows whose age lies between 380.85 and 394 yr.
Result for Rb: 51.32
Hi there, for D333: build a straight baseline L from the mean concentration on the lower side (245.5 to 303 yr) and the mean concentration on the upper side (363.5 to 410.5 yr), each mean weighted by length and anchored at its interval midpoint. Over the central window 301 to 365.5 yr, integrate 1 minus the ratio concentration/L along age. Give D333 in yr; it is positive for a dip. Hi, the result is -4.4 yr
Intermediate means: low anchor 54.9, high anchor 58.5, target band 60.6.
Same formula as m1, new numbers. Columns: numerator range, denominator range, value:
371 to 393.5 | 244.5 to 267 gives 1.07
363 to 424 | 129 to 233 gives 1.13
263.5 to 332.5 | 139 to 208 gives 1.14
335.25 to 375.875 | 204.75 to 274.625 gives 1.14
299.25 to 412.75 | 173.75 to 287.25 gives 1.14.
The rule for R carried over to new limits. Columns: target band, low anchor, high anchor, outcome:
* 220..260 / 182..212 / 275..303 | 1.56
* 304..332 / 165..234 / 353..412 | -2.95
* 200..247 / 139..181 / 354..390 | 0.51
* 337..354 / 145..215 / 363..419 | -0.62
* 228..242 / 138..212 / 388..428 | 0.07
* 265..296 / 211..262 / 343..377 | 0.77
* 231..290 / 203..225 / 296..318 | 4.60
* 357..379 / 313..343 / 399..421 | -0.81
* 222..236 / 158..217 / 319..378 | 0.71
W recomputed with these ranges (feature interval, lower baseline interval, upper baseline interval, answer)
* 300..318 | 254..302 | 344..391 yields -0.116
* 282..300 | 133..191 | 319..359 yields -0.028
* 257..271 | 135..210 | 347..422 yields 0.046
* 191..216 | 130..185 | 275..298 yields -0.005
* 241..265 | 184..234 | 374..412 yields -0.002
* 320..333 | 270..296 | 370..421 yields -0.101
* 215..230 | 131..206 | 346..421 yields 0.057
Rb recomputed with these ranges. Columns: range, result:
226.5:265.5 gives 50.14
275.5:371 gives 50.2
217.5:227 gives 46.65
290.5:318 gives 53.03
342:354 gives 57.43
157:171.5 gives 48.17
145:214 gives 45.24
